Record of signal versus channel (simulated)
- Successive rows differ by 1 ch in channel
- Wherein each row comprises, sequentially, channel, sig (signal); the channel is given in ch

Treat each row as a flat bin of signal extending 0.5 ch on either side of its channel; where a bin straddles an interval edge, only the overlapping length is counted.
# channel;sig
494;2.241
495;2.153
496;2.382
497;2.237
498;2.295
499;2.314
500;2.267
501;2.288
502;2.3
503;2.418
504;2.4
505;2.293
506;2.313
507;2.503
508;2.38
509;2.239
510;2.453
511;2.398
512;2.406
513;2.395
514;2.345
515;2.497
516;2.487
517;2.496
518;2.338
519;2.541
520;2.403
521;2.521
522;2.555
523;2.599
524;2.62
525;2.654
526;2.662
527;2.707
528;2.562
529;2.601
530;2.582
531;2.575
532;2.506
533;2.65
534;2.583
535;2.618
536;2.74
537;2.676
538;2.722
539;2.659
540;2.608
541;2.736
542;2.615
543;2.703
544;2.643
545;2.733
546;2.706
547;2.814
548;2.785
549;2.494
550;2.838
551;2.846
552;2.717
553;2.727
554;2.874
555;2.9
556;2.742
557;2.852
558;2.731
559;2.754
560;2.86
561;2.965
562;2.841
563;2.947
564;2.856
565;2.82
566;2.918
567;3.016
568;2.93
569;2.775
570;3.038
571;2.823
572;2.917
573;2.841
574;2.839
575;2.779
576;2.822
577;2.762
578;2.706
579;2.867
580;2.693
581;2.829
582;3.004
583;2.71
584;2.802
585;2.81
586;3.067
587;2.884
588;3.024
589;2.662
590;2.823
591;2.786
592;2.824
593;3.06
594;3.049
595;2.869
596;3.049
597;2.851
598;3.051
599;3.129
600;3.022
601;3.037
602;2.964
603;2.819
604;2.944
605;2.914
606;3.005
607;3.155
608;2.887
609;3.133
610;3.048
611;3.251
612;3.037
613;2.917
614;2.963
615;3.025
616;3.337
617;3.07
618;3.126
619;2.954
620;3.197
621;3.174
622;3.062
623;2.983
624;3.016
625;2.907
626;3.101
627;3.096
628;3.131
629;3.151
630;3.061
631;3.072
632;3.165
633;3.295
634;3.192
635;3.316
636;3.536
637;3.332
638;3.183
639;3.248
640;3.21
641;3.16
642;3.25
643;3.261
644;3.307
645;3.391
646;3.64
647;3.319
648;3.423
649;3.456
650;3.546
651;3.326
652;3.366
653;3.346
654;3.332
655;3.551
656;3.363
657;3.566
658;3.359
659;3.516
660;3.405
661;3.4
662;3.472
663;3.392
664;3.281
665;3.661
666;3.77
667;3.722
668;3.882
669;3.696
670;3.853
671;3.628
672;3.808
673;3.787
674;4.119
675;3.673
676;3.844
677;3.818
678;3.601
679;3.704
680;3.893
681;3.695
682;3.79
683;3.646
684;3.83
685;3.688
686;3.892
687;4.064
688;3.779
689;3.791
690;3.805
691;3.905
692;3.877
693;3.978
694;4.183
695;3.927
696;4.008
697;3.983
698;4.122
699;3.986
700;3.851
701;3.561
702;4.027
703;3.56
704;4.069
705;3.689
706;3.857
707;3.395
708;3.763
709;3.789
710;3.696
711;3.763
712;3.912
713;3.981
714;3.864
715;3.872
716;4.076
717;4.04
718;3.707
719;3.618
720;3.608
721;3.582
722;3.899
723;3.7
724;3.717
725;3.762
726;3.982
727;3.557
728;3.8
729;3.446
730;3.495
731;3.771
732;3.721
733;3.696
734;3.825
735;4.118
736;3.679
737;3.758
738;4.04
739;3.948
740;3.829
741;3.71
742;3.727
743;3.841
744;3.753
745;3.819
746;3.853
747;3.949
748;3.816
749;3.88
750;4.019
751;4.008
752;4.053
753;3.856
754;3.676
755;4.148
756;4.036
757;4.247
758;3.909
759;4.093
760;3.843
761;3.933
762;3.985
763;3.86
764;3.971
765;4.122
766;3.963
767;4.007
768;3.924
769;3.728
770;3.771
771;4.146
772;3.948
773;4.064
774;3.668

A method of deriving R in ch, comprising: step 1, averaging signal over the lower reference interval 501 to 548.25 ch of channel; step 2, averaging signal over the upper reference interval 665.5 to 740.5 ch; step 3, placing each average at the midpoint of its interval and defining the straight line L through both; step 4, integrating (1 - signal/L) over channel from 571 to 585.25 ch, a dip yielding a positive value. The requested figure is 0.5 ch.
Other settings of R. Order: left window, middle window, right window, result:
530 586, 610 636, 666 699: 1.7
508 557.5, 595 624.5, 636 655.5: 0.8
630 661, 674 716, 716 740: -2.8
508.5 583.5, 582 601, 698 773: 0.3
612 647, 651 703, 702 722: -2.9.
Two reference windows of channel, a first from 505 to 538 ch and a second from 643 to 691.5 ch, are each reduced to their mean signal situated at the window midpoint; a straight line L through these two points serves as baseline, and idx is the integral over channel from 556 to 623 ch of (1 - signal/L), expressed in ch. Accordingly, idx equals 2.2 ch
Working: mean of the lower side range 2.52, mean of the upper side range 3.62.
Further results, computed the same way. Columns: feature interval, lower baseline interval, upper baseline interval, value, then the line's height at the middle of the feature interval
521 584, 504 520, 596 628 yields -2.1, 2.66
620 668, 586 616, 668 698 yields 1.6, 3.43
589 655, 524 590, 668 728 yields 2.5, 3.25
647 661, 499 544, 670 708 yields 0.5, 3.56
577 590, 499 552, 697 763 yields 0.3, 2.91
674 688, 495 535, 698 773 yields -1.1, 3.5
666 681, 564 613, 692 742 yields -1.2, 3.51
